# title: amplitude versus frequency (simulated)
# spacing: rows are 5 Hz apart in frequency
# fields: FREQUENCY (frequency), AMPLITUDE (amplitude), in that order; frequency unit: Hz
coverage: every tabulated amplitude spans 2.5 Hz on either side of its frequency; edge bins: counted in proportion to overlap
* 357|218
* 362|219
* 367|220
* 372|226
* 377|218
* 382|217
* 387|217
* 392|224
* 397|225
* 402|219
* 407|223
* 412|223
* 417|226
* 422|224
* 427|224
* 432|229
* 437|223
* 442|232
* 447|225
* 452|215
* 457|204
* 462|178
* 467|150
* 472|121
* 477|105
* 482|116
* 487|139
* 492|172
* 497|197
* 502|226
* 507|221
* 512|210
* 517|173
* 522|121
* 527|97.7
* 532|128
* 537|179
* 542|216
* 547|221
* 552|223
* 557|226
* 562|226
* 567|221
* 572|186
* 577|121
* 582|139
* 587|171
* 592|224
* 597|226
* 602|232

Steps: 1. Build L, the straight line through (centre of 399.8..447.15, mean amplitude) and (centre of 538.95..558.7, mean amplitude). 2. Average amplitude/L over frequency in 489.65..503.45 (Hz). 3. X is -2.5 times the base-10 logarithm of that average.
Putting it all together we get 0.13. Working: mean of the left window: 225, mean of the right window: 220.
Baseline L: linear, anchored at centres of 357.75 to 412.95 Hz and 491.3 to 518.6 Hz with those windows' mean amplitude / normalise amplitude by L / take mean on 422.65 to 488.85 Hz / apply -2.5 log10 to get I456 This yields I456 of 0.15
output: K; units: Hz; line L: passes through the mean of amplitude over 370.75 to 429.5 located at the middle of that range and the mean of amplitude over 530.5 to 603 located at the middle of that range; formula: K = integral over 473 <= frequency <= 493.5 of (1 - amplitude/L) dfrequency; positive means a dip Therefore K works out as 7.7 Hz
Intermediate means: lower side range 222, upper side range 196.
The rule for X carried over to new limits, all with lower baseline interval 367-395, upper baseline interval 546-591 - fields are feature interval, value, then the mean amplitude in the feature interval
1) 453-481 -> 0.333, 153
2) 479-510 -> 0.146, 178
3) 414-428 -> -0.050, 225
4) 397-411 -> -0.024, 222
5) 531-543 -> 0.131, 175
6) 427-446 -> -0.074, 227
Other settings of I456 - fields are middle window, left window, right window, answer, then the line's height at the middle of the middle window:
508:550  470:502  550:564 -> 0.142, 195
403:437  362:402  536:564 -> -0.022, 220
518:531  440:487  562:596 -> 0.429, 176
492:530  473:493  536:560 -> -0.093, 166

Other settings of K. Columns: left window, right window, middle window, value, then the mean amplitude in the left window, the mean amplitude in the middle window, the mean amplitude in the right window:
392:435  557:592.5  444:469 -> 2.1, 224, 196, 185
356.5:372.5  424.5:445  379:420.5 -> 0.4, 220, 222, 227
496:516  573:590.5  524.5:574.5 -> -5.0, 212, 192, 152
